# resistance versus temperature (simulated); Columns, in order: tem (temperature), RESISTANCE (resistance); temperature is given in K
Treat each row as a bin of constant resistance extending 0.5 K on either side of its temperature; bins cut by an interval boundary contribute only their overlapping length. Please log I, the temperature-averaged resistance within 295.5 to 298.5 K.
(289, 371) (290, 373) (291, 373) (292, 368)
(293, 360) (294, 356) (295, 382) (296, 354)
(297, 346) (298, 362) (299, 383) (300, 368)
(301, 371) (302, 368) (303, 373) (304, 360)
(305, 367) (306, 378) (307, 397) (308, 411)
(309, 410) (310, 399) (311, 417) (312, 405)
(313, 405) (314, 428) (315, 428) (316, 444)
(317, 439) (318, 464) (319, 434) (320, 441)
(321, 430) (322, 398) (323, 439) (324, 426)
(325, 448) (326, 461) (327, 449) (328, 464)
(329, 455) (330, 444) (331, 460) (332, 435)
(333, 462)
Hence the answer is 354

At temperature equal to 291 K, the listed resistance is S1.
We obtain 373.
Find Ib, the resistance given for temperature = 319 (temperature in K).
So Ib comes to 434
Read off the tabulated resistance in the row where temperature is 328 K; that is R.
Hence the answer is 464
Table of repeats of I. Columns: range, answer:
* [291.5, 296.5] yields 364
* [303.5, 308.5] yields 383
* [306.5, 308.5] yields 404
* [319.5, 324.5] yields 427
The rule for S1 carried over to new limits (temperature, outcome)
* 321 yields 430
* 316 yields 444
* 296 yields 354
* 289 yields 371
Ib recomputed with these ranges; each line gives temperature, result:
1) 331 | 460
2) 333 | 462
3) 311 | 417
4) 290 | 373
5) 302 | 368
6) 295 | 382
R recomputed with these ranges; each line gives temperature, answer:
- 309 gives 410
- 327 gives 449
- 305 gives 367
